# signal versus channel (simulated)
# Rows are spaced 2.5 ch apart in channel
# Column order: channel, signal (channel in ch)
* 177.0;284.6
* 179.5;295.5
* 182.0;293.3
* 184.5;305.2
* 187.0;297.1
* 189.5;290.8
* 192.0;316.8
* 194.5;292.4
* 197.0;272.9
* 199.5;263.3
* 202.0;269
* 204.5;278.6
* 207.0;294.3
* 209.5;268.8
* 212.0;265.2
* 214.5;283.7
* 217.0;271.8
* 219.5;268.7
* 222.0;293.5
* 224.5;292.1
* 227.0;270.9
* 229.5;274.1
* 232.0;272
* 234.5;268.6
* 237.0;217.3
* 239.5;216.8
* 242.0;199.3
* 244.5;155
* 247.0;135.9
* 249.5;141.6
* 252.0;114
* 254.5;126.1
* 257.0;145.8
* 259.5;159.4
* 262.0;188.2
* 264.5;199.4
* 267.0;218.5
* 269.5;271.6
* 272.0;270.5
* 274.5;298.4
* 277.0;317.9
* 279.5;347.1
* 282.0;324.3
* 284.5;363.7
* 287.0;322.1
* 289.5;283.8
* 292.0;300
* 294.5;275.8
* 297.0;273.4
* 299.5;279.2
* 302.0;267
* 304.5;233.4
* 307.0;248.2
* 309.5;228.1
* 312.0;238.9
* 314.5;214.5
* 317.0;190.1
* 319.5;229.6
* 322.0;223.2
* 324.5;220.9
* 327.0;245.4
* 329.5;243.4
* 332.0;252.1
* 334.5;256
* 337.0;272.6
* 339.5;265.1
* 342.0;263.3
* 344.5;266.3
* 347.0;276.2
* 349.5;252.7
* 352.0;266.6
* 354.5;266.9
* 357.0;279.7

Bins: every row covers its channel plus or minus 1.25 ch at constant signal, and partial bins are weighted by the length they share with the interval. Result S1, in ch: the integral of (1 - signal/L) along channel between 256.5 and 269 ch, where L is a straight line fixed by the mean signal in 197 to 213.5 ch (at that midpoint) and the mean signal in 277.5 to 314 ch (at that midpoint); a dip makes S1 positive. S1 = 4.0 ch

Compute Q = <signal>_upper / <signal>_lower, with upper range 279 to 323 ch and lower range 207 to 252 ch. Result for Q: 1.12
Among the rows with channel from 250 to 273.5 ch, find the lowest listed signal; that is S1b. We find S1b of 114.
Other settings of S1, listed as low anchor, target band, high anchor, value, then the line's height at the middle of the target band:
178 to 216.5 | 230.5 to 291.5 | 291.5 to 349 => 7.66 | 267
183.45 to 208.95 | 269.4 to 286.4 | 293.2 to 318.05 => -4.03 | 256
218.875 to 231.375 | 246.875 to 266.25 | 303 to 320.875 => 7.91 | 261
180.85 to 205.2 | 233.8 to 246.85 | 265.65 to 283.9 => 3.99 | 292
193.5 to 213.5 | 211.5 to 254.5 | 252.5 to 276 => 2.92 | 242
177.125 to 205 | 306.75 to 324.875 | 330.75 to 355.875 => 3.06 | 268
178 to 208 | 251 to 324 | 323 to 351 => 5.45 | 267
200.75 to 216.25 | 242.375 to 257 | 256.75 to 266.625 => 4.54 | 202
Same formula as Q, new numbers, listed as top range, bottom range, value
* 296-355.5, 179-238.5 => 0.89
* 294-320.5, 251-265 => 1.58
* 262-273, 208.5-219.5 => 0.86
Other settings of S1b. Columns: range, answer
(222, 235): 268.6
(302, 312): 228.1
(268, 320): 190.1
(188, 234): 263.3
